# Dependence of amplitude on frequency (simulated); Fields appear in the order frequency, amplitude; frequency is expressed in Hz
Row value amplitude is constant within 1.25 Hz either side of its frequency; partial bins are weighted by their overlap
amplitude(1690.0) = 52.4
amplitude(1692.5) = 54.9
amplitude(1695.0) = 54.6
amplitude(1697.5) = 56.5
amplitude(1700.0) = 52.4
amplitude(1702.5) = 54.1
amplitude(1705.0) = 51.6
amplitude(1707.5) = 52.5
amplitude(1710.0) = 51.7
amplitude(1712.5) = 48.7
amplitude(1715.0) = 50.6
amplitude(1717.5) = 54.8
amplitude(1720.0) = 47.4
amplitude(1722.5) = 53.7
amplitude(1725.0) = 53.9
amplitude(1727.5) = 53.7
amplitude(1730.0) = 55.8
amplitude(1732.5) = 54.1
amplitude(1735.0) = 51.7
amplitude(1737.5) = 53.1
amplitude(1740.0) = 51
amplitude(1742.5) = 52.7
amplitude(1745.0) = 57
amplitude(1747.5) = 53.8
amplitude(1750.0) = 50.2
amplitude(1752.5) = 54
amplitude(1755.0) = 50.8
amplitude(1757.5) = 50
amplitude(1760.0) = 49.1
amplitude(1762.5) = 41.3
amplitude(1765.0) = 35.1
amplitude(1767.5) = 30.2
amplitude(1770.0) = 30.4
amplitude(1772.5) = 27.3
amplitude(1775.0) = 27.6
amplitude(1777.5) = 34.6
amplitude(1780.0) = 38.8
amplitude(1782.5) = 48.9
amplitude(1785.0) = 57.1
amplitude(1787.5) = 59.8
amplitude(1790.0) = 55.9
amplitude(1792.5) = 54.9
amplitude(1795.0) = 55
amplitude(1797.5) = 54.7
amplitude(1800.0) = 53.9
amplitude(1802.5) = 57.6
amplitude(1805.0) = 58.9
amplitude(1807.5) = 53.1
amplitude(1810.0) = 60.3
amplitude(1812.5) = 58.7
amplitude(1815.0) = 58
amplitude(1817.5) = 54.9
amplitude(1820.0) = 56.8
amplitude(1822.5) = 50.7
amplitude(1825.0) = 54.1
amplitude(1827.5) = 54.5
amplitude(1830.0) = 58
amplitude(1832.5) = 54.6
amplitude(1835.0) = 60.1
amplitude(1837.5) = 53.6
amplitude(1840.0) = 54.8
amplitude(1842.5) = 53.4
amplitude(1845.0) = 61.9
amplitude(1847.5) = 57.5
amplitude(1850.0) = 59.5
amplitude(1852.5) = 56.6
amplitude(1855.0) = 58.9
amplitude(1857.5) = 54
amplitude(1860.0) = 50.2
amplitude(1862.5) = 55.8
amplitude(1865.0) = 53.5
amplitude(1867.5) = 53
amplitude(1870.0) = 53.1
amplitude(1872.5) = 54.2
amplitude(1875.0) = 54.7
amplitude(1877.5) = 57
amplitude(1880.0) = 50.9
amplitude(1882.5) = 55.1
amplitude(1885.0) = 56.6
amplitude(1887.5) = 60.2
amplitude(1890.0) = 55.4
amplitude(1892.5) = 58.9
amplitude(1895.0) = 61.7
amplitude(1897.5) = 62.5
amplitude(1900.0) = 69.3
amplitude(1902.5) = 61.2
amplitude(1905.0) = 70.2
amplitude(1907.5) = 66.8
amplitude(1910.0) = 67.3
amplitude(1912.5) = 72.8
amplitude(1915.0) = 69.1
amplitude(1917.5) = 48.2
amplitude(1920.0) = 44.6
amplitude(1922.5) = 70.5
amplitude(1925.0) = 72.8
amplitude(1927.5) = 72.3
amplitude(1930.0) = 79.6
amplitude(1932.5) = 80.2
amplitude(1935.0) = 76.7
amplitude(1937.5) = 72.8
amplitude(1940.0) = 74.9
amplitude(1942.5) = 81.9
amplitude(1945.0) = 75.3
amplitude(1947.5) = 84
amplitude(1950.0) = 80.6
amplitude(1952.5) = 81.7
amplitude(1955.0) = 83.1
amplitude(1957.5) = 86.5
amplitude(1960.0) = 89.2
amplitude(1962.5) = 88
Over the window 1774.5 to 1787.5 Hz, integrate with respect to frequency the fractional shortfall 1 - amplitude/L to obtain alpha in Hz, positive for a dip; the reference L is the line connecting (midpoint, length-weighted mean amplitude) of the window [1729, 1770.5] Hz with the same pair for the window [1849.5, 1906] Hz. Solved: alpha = 1.7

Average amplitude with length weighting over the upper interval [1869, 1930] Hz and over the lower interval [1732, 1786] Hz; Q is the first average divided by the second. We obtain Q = 1.36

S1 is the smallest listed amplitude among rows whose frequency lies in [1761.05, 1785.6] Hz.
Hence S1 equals 27.3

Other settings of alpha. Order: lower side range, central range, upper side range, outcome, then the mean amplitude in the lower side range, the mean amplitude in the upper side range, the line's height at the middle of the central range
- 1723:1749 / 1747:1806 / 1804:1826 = 8.62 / 53.6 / 56.2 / 54.9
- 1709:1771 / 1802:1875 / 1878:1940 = 3.19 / 49.5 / 64.9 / 58.5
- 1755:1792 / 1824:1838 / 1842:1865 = -0.94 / 42.4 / 56.4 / 52.4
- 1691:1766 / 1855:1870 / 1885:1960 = 2.53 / 51.8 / 70.5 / 64.7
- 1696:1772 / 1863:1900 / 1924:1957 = 7.18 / 49.9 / 78.4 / 70.2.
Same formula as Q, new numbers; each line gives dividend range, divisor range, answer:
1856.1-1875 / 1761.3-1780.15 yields 1.63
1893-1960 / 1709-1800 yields 1.48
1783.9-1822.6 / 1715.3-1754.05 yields 1.06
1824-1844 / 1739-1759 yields 1.06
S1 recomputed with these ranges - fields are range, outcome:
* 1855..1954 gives 44.6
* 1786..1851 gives 50.7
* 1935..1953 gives 72.8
